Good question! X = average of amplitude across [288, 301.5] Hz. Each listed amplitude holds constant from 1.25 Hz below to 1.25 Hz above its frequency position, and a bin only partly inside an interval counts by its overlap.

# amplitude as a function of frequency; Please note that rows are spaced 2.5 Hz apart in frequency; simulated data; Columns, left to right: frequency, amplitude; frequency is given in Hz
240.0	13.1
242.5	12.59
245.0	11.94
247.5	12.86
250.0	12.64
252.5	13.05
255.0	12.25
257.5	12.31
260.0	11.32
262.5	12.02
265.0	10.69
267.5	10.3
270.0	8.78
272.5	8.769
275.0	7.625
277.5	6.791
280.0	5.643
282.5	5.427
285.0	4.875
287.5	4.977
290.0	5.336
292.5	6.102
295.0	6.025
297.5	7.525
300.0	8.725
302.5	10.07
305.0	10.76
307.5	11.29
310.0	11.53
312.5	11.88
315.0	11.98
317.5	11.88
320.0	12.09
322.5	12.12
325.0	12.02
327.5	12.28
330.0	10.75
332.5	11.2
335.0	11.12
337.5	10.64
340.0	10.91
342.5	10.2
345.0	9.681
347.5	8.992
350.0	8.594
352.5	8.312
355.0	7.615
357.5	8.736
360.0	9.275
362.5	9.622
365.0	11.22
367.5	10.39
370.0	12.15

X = 6.71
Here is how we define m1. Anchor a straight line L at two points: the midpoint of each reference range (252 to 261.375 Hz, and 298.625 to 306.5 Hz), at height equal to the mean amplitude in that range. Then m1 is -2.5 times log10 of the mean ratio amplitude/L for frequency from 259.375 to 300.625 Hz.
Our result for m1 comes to 0.41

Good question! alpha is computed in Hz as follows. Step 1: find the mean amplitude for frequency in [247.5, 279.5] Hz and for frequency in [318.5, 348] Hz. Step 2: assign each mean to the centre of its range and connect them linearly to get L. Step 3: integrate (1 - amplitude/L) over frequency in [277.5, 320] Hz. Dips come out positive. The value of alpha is 9.4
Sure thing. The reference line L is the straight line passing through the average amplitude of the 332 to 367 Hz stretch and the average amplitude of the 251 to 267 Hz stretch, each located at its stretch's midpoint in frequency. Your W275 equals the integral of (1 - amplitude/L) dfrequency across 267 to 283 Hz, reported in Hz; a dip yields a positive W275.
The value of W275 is 5.44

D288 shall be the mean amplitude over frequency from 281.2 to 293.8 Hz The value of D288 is 5.35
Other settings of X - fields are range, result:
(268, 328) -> 8.91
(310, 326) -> 12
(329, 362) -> 9.68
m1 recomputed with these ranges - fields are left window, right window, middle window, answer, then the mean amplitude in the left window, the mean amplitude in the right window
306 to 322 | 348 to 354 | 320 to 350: -0.10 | 11.8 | 8.49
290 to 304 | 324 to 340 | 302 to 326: -0.24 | 7.53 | 11.3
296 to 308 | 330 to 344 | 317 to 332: -0.15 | 9.5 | 10.8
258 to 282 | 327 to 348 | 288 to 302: 0.38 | 9.09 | 10.6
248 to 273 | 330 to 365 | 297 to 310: 0.06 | 11.3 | 9.71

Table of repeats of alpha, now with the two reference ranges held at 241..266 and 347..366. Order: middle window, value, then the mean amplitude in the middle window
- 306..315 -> -1.0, 11.6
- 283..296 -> 6.6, 5.45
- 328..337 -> -1.2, 11.1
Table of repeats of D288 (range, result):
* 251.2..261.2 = 12.2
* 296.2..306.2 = 9.25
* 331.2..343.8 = 10.8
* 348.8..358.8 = 8.32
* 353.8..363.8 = 8.83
